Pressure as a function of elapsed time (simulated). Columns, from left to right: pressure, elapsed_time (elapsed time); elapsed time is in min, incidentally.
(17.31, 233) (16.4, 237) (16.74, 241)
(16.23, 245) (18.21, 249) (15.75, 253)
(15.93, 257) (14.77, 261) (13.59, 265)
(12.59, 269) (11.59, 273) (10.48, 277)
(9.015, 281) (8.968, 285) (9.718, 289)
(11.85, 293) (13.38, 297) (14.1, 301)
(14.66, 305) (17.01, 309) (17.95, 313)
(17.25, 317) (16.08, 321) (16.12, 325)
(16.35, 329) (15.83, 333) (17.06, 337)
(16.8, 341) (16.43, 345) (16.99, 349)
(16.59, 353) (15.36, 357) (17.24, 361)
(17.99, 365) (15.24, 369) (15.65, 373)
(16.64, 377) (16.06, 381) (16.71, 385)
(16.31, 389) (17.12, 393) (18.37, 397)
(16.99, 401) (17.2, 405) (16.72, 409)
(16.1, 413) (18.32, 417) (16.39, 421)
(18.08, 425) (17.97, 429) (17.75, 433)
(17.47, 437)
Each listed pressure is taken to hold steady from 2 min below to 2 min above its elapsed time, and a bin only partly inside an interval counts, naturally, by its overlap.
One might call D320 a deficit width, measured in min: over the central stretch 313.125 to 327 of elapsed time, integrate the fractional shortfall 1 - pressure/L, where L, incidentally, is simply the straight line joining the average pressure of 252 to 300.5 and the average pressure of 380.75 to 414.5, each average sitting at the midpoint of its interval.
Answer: -2.7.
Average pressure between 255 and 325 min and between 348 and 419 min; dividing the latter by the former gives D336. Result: 1.24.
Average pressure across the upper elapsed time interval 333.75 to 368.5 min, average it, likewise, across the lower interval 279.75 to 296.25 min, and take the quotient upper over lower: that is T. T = 1.64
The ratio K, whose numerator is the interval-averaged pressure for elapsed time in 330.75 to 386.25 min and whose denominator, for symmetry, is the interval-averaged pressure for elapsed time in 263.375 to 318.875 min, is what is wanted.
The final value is 1.27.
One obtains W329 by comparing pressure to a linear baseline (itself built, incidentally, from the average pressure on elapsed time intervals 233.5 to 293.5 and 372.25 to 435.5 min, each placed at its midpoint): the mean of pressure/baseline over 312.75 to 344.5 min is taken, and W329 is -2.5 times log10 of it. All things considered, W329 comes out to -0.10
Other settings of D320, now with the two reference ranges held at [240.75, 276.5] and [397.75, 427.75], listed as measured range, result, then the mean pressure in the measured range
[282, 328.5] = 3.9 min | 14.2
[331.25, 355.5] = -0.8 min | 16.6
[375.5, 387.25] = 0.2 min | 16.5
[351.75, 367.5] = -0.4 min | 16.8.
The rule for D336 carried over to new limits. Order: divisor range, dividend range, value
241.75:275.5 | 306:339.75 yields 1.12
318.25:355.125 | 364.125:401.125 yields 1.01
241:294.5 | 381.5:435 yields 1.31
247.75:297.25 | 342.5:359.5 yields 1.29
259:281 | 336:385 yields 1.34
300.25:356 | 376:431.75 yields 1.04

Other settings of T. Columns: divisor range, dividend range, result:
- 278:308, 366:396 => 1.39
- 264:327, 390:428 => 1.29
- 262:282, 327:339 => 1.40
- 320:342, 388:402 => 1.06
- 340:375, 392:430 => 1.05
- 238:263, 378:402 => 1.04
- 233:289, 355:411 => 1.21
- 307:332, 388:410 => 1.02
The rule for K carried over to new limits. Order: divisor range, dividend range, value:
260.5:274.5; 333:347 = 1.28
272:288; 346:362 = 1.67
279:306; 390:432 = 1.50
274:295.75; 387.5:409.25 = 1.68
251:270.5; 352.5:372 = 1.13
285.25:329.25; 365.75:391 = 1.10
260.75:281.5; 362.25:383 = 1.36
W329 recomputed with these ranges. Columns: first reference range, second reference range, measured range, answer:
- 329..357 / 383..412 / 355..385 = 0.03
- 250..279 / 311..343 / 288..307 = 0.18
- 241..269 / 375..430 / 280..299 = 0.44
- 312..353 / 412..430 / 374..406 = 0.02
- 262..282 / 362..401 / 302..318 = -0.22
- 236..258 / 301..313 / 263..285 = 0.40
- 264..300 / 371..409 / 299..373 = -0.17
